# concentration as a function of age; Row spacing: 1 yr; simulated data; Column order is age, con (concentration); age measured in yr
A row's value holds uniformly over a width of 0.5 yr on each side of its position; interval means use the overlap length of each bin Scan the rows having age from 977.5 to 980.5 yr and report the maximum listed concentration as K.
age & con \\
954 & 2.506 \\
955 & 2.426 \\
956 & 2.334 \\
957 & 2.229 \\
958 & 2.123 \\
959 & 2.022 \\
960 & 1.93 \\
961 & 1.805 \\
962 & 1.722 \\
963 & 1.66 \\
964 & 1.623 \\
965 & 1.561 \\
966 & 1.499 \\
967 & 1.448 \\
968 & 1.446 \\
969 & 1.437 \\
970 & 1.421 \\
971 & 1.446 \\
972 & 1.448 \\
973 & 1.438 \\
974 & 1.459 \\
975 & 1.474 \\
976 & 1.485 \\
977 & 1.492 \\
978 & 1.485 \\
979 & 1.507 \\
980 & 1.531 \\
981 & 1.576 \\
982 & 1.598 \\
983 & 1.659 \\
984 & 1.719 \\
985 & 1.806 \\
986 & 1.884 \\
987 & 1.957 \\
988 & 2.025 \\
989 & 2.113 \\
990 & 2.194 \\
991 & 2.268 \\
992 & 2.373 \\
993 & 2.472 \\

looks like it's 1.531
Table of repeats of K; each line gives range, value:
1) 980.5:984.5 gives 1.719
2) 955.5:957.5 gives 2.334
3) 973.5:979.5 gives 1.507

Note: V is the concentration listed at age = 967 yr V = 1.448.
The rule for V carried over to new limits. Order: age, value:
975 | 1.474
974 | 1.459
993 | 2.472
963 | 1.66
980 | 1.531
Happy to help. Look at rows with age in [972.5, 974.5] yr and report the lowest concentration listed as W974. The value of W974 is 1.438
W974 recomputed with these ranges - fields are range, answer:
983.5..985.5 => 1.719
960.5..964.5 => 1.623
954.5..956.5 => 2.334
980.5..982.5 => 1.576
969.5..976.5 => 1.421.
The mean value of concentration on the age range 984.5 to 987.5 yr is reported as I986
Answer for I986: 1.88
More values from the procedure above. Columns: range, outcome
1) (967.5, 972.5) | 1.44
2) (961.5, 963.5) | 1.69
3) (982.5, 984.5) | 1.69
